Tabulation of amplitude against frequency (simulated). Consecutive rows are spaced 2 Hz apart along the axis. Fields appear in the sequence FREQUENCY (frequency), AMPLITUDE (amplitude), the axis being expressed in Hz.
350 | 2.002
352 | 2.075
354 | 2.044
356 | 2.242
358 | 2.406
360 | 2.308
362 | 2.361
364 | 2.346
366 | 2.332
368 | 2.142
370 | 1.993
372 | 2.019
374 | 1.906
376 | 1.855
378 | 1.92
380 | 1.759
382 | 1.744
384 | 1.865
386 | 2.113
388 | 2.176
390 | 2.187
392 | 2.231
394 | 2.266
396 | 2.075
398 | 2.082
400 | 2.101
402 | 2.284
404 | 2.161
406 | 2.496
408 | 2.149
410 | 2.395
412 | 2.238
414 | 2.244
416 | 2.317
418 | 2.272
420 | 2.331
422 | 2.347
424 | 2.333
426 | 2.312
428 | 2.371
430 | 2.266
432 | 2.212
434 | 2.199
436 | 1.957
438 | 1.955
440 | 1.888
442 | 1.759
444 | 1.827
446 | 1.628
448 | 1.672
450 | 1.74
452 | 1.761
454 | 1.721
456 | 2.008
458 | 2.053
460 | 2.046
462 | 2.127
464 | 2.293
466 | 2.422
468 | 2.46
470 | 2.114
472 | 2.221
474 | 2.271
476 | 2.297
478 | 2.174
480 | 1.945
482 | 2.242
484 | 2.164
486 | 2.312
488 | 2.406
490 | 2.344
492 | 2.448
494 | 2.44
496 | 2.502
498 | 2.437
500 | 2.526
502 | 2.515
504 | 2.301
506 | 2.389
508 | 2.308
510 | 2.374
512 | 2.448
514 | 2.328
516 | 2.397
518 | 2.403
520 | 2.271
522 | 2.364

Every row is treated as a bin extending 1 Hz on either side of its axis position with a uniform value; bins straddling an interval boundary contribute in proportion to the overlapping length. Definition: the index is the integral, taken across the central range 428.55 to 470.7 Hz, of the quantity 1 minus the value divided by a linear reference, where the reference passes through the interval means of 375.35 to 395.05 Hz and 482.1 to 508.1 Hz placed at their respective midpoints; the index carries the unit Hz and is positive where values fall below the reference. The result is 4.27 Hz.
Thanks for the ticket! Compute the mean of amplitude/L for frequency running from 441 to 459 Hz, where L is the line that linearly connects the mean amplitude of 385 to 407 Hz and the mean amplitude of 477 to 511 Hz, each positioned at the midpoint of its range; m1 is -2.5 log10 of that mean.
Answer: 0.26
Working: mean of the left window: 2.2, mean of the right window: 2.34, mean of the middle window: 1.8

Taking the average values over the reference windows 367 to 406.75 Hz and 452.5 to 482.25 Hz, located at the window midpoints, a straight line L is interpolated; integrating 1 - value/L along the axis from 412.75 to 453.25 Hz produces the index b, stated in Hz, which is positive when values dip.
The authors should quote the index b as 0.9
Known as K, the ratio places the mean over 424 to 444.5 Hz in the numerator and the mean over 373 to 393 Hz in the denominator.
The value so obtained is 1.1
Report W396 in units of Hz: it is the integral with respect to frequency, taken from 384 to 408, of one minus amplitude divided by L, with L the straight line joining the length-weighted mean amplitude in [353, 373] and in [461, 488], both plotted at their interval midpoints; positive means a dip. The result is 0.5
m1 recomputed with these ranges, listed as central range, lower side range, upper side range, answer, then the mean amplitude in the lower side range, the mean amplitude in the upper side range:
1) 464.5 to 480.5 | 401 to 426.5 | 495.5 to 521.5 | 0.05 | 2.3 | 2.4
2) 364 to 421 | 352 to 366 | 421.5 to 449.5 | 0.02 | 2.27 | 2.04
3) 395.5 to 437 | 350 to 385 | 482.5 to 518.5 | -0.03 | 2.08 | 2.39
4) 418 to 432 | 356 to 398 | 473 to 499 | -0.06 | 2.1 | 2.31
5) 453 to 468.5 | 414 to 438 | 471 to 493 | 0.06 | 2.25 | 2.26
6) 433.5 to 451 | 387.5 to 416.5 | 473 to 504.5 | 0.23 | 2.23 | 2.33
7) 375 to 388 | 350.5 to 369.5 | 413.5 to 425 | 0.19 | 2.24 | 2.31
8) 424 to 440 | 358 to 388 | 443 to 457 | -0.18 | 2.06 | 1.77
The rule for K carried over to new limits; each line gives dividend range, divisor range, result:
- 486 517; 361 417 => 1.13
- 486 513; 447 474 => 1.17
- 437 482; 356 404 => 0.96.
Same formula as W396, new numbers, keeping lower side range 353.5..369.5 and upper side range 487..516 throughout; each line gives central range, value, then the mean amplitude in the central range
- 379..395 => 1.8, 2.04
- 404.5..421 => 0.2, 2.3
